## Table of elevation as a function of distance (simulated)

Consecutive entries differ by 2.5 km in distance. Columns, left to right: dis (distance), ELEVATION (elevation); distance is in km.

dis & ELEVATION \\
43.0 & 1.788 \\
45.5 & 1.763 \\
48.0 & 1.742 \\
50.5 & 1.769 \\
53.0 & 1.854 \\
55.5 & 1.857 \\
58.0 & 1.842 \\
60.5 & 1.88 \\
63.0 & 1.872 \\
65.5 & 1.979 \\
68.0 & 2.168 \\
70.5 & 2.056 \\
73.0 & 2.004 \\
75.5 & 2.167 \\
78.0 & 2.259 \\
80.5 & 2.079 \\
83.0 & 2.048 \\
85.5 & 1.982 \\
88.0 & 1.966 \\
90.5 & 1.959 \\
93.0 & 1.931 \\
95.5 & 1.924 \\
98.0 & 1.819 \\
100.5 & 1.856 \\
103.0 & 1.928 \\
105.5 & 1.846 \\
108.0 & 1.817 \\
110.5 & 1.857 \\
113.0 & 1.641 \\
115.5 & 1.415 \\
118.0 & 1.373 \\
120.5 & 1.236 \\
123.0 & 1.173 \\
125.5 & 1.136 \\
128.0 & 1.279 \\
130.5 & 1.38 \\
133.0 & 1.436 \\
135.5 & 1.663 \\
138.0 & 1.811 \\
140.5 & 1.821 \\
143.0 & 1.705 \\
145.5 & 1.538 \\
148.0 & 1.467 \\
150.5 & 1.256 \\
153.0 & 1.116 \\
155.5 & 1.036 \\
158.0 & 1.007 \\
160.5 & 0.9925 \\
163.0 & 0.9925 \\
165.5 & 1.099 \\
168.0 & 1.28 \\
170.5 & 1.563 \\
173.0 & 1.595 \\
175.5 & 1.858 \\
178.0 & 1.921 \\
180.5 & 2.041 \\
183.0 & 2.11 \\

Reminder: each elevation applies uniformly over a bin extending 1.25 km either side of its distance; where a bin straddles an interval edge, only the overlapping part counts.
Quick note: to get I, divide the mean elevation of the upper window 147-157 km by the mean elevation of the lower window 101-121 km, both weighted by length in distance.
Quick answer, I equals 0.73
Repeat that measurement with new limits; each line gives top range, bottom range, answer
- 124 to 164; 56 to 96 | 0.67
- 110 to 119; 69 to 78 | 0.74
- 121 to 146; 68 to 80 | 0.70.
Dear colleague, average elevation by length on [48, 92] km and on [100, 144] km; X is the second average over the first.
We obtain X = 0.8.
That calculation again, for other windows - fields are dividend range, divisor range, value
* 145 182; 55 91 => 0.69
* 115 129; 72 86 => 0.60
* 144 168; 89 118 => 0.65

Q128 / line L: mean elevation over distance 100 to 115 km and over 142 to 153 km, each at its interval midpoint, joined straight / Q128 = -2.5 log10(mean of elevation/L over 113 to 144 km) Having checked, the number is 0.10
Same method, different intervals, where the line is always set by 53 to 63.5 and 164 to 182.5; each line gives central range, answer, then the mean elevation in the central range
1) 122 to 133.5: 0.33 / 1.27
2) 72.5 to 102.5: -0.11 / 2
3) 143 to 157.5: 0.27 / 1.3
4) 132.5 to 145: 0.01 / 1.69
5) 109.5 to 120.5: 0.15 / 1.53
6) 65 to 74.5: -0.12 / 2.06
